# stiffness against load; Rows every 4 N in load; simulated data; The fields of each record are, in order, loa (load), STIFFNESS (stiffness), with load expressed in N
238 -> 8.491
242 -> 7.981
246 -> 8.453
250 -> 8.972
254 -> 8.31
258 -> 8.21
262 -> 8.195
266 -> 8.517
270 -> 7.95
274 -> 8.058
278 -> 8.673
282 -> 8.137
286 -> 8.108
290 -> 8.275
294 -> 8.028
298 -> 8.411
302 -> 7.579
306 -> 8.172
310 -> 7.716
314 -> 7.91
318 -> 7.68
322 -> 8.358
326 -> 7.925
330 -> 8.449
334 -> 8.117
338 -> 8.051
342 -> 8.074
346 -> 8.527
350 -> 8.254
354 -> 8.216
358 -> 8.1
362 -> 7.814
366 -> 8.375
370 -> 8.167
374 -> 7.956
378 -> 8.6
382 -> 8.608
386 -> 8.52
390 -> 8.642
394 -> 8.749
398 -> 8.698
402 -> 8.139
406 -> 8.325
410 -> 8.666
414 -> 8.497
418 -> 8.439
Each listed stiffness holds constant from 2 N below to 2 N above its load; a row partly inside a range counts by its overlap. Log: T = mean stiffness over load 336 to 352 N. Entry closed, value 8.23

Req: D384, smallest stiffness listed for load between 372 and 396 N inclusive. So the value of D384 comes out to 7.956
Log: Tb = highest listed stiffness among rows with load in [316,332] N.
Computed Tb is 8.449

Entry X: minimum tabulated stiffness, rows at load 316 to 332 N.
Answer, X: 7.68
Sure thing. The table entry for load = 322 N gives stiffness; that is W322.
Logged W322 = 8.358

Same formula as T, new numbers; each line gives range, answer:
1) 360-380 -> 8.18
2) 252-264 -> 8.24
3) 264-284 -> 8.27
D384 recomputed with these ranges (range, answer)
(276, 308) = 7.579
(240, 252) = 7.981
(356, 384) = 7.814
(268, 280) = 7.95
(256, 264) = 8.195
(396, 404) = 8.139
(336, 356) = 8.051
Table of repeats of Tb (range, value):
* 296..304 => 8.411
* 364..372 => 8.375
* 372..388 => 8.608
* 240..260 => 8.972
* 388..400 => 8.749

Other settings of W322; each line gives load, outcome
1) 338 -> 8.051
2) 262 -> 8.195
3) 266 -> 8.517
